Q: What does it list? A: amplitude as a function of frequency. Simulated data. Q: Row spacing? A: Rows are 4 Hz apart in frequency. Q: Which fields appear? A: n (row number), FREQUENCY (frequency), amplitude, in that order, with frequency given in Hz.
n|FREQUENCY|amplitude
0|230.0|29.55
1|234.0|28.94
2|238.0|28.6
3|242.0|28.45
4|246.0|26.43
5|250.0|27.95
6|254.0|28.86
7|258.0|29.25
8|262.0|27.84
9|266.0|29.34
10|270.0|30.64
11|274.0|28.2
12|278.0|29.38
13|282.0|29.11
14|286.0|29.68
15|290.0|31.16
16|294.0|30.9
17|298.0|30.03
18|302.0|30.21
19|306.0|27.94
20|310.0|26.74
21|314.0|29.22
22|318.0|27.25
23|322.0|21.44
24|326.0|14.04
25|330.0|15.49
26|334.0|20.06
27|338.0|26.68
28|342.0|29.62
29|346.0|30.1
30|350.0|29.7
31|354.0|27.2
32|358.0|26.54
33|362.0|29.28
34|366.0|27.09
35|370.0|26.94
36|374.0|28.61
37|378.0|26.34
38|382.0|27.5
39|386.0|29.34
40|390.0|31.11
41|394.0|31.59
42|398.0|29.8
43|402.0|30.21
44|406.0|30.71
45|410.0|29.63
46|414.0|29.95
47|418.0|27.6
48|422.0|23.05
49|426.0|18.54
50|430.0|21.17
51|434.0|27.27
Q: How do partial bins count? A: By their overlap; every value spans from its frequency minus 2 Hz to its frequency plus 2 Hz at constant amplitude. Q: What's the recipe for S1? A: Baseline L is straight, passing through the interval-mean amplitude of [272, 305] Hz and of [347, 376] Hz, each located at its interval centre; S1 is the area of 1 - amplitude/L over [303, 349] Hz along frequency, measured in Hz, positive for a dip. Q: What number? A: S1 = 6.7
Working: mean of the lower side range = 29.8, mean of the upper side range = 28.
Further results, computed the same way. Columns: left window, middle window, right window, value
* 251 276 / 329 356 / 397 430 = 1.9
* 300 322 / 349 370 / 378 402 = 0.8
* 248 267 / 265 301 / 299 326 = -3.1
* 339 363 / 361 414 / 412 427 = -4.7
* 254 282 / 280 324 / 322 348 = -4.6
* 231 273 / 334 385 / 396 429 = 0.0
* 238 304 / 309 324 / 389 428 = 1.4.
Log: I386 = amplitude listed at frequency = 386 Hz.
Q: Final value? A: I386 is 29.34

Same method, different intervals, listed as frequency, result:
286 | 29.68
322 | 21.44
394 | 31.59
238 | 28.6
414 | 29.95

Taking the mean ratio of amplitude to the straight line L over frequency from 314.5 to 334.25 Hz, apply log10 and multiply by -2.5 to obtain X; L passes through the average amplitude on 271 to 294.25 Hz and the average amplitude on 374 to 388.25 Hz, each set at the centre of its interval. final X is 0.38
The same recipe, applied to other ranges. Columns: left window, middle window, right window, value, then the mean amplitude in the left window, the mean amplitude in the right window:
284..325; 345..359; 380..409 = 0.027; 28.1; 30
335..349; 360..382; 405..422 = 0.030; 28.2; 28.6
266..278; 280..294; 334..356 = -0.038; 29.4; 27.9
